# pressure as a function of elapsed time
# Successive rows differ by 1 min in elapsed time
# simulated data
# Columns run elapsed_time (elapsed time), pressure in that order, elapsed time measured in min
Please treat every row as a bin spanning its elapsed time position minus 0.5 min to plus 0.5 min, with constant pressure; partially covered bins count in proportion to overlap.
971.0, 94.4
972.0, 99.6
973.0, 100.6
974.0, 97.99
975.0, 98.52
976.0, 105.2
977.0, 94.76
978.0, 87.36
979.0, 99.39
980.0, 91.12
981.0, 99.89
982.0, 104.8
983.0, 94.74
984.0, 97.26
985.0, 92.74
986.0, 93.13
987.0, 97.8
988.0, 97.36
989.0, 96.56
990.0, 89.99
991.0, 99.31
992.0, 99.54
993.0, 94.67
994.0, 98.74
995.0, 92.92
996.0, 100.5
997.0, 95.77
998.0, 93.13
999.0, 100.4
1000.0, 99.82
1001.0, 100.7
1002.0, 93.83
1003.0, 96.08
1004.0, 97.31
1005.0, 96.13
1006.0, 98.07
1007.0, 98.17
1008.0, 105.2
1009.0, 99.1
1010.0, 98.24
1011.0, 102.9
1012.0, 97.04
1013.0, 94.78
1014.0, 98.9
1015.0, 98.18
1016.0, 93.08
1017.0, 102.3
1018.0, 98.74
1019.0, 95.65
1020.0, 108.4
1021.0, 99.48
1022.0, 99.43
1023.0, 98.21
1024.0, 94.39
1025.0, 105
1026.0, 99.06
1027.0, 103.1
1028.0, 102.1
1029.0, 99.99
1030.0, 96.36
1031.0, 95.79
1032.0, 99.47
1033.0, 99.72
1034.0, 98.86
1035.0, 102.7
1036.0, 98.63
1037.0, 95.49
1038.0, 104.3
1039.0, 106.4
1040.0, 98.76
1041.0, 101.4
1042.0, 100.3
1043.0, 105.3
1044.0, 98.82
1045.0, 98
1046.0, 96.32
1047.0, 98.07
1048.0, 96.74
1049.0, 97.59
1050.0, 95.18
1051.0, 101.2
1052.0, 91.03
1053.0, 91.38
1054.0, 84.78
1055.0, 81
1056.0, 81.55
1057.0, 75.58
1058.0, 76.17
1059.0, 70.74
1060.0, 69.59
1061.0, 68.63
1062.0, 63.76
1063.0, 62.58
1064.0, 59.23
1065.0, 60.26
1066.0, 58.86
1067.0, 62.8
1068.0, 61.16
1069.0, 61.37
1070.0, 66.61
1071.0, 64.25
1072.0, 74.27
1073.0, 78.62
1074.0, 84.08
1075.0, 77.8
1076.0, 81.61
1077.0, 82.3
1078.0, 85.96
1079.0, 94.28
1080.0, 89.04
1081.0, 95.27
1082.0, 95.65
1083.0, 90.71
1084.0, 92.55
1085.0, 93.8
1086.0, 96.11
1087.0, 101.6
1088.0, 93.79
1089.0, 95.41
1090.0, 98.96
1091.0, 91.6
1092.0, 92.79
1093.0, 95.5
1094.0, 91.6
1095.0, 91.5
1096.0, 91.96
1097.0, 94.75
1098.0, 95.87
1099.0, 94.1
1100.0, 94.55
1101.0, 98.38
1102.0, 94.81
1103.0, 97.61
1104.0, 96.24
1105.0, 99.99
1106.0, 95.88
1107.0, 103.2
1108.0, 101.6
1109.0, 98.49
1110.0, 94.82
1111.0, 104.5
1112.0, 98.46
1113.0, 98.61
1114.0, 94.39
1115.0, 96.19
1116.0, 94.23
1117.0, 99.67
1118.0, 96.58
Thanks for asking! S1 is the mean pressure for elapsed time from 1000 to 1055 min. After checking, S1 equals 98.5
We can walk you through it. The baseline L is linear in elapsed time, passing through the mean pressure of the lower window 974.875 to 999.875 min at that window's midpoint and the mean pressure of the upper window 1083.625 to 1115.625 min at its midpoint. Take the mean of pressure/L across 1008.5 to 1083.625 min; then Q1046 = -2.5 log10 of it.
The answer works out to 0.08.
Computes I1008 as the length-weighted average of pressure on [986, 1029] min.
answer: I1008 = 98.3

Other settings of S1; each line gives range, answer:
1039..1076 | 81.3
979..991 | 96.2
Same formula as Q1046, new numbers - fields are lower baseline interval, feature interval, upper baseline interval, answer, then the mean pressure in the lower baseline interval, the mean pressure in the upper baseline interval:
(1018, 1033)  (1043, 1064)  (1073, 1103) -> 0.139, 99.7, 92.1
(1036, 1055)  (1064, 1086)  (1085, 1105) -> 0.218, 97.4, 95.2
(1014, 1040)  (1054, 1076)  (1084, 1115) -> 0.363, 99.8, 96.3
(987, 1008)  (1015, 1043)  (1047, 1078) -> -0.150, 97.2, 76.5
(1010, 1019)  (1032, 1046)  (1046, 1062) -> -0.120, 98.1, 85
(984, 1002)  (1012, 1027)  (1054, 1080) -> -0.128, 96.6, 72.7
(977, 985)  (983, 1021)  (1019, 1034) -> 0.002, 96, 99.9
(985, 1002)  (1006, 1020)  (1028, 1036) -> -0.011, 96.7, 99.2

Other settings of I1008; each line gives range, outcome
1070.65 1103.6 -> 90.8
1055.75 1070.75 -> 66.3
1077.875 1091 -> 94.2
